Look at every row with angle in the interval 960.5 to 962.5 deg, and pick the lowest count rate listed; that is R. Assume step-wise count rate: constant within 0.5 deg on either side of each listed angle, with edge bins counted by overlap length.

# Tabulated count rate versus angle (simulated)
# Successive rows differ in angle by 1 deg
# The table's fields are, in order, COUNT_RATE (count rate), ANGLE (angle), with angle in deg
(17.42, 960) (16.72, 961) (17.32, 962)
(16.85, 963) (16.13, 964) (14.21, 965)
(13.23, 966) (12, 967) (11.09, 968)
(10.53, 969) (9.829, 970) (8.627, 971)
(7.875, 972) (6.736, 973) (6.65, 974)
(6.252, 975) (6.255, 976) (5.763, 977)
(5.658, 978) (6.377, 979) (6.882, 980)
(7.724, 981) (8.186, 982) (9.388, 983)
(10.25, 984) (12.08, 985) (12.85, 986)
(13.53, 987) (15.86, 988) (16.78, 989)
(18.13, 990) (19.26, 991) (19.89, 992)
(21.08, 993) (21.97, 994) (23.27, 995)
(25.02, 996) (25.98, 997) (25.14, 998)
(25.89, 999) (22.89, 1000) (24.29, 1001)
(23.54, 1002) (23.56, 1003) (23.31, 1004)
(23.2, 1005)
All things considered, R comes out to 16.72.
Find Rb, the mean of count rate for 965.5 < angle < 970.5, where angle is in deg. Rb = 11.3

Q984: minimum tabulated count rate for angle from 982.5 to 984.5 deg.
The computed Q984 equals 9.388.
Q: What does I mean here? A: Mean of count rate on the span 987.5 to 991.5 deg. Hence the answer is 17.5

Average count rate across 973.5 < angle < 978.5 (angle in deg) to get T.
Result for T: 6.12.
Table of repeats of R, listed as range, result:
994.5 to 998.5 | 23.27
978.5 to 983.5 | 6.377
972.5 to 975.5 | 6.252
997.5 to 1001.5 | 22.89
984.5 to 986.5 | 12.08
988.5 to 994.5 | 16.78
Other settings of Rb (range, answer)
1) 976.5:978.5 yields 5.71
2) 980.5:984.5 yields 8.89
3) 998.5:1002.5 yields 24.2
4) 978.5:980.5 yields 6.63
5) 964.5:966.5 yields 13.7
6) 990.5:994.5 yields 20.6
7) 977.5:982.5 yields 6.97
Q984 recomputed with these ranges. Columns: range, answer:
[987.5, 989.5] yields 15.86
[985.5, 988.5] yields 12.85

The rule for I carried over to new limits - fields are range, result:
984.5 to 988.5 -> 13.6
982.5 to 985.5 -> 10.6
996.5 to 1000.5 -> 25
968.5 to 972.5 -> 9.22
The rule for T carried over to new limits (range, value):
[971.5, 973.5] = 7.31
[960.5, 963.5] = 17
